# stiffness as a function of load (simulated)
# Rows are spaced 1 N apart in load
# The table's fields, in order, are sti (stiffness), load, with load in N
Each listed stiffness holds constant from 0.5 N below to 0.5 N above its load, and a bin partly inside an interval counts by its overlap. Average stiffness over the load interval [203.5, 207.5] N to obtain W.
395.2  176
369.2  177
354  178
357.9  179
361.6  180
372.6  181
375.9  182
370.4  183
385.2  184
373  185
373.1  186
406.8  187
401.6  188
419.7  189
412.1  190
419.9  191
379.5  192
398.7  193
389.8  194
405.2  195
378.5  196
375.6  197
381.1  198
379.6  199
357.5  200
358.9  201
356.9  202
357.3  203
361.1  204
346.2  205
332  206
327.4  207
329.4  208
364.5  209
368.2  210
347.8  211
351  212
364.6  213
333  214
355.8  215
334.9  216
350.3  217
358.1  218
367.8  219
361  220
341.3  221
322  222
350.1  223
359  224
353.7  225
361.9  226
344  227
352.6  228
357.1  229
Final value 342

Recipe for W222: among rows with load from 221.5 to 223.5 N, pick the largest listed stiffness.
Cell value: 350.1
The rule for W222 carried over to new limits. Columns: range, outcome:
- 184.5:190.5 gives 419.7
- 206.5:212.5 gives 368.2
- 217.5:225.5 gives 367.8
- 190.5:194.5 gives 419.9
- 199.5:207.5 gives 361.1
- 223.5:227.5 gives 361.9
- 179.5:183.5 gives 375.9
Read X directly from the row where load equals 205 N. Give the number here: 346.2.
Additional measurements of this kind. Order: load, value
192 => 379.5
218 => 358.1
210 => 368.2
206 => 332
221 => 341.3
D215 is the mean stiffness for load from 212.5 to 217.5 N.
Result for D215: 348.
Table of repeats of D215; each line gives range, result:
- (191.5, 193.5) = 389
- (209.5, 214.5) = 353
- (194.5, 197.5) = 386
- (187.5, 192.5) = 407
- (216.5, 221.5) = 356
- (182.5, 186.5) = 375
